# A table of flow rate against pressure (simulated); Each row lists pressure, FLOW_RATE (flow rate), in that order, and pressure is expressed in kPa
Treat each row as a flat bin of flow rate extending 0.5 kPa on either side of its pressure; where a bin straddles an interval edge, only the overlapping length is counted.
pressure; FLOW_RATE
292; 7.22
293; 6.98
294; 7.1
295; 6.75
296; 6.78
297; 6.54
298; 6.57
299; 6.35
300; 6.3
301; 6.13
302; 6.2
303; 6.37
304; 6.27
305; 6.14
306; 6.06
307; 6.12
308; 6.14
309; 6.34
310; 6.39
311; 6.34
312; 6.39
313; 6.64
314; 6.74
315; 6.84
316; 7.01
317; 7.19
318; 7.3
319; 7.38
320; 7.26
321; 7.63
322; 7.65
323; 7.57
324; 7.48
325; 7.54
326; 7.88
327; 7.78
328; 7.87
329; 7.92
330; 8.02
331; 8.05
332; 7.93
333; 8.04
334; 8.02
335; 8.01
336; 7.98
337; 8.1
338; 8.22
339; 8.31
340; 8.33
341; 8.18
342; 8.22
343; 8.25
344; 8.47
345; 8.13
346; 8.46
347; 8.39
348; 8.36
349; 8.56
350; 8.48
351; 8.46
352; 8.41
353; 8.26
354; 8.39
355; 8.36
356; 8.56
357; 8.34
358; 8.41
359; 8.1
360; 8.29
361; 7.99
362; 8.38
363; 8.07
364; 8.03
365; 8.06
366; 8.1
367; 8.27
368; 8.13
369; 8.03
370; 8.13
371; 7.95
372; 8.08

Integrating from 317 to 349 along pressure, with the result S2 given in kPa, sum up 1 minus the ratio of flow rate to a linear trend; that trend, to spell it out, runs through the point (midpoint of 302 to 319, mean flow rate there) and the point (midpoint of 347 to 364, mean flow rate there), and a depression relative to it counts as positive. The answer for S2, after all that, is -2.3 kPa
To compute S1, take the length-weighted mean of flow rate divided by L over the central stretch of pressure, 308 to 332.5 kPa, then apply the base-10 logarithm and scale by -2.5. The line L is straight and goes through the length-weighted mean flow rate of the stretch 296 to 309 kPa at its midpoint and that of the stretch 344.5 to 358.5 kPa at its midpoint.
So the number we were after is -0.03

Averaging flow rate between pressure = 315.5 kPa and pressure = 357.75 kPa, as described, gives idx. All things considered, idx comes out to 8.02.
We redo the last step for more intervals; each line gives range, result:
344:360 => 8.38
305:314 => 6.32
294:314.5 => 6.4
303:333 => 7.1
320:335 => 7.8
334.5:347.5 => 8.23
